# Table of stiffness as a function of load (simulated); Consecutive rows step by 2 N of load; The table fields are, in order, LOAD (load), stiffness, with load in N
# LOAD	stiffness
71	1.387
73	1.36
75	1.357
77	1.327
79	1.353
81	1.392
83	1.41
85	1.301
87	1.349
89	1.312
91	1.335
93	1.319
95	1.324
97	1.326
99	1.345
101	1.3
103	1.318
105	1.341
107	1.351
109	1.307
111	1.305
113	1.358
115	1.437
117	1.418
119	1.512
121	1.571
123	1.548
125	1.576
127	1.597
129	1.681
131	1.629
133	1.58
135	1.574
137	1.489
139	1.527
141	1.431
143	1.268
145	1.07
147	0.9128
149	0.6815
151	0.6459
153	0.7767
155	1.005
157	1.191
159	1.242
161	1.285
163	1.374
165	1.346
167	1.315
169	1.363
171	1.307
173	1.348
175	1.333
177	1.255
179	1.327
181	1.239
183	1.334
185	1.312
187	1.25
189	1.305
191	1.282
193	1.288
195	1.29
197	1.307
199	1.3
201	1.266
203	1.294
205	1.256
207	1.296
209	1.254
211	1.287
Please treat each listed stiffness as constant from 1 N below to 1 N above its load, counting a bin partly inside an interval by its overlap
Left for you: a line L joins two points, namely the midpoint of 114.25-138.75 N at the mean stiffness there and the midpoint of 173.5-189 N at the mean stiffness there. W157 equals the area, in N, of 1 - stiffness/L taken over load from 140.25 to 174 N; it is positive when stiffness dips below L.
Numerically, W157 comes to 6.10 N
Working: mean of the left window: 1.55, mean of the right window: 1.3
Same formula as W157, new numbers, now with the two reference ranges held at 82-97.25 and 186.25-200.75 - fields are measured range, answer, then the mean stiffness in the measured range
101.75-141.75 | -4.74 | 1.48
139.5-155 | 3.79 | 0.99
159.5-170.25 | -0.25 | 1.33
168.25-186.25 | -0.22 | 1.31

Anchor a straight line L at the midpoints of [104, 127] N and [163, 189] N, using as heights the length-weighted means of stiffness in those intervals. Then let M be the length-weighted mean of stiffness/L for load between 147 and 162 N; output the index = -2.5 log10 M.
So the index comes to 0.36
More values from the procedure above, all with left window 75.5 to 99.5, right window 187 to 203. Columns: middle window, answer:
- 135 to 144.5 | -0.087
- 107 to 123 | -0.073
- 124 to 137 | -0.207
